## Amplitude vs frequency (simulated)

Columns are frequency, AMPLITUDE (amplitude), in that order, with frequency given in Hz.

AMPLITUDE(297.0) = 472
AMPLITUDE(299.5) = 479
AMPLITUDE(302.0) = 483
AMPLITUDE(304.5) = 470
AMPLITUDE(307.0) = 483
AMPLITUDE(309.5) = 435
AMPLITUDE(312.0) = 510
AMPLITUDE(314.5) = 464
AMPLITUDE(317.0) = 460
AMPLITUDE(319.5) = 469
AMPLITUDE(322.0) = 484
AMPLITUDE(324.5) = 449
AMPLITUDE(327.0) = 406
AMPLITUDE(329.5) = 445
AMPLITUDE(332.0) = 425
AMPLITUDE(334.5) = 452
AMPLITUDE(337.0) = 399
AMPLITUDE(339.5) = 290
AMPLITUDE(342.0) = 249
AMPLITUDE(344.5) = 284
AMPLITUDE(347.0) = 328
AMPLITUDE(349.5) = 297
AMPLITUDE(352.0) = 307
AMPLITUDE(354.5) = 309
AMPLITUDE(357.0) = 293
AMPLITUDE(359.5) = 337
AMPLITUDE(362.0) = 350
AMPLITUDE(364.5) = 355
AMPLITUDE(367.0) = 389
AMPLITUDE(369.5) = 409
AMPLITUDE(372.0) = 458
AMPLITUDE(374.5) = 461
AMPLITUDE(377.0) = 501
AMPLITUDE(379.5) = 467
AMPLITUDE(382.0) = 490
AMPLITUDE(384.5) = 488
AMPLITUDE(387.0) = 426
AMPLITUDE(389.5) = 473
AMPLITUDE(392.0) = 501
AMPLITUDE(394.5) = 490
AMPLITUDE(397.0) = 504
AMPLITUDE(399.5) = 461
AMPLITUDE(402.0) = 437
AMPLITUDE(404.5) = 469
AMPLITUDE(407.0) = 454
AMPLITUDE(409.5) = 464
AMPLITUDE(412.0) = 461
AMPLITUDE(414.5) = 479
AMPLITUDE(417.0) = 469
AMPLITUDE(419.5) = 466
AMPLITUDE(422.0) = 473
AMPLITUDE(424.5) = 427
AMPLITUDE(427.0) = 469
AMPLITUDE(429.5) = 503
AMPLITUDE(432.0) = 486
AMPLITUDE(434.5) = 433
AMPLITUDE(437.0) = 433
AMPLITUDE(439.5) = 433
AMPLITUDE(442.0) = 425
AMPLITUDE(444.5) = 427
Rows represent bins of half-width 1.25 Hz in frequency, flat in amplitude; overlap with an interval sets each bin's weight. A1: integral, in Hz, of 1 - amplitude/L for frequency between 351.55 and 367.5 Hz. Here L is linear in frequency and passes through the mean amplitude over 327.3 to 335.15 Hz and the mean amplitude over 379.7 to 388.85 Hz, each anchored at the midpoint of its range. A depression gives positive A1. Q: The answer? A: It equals 4.2 Hz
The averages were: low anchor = 436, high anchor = 468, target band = 333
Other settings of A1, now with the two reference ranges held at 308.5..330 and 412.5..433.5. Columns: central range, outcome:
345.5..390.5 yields 6.7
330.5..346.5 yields 3.8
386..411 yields 0.0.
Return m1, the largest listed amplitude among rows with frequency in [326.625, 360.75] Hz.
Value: 452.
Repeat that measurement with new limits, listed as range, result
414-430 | 503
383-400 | 504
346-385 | 501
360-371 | 409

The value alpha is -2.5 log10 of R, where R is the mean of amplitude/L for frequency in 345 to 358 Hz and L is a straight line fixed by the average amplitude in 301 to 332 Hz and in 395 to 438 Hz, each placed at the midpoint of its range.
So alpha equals 0.450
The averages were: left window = 461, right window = 465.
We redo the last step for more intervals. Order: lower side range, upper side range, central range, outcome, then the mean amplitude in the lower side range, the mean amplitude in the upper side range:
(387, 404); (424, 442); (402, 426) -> 0.006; 473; 454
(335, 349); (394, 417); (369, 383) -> -0.173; 317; 468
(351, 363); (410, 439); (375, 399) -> -0.249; 319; 463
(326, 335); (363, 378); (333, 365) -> 0.294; 431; 426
